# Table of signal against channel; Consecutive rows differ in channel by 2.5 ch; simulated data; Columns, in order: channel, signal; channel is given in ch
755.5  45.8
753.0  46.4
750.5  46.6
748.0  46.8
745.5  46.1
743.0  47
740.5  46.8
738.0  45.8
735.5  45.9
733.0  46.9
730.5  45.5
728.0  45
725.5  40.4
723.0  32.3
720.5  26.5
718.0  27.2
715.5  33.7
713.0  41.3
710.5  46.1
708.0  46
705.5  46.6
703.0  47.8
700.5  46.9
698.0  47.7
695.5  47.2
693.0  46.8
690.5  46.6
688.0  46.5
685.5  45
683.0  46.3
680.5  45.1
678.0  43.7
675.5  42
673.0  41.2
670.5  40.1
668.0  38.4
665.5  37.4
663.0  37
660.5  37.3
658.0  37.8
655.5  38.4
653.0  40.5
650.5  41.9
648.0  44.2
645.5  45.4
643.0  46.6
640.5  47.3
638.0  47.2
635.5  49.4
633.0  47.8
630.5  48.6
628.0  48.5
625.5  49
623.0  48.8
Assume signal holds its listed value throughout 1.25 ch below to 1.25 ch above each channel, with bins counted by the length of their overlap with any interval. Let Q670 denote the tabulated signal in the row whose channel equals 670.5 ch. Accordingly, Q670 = 40.1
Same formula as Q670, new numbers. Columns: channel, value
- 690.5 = 46.6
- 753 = 46.4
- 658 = 37.8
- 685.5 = 45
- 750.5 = 46.6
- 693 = 46.8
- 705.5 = 46.6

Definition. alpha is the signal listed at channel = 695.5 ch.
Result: 47.2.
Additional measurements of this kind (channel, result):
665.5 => 37.4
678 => 43.7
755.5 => 45.8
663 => 37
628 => 48.5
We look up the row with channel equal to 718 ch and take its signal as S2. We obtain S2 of 27.2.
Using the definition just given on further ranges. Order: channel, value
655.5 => 38.4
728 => 45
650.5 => 41.9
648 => 44.2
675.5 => 42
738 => 45.8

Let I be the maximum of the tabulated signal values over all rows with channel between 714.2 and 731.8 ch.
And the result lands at 45.5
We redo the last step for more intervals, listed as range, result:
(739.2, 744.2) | 47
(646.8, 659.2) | 44.2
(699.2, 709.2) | 47.8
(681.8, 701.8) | 47.7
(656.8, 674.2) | 41.2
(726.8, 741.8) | 46.9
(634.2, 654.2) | 49.4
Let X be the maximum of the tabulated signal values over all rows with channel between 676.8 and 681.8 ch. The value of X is 45.1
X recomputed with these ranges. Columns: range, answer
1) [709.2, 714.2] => 46.1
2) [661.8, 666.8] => 37.4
